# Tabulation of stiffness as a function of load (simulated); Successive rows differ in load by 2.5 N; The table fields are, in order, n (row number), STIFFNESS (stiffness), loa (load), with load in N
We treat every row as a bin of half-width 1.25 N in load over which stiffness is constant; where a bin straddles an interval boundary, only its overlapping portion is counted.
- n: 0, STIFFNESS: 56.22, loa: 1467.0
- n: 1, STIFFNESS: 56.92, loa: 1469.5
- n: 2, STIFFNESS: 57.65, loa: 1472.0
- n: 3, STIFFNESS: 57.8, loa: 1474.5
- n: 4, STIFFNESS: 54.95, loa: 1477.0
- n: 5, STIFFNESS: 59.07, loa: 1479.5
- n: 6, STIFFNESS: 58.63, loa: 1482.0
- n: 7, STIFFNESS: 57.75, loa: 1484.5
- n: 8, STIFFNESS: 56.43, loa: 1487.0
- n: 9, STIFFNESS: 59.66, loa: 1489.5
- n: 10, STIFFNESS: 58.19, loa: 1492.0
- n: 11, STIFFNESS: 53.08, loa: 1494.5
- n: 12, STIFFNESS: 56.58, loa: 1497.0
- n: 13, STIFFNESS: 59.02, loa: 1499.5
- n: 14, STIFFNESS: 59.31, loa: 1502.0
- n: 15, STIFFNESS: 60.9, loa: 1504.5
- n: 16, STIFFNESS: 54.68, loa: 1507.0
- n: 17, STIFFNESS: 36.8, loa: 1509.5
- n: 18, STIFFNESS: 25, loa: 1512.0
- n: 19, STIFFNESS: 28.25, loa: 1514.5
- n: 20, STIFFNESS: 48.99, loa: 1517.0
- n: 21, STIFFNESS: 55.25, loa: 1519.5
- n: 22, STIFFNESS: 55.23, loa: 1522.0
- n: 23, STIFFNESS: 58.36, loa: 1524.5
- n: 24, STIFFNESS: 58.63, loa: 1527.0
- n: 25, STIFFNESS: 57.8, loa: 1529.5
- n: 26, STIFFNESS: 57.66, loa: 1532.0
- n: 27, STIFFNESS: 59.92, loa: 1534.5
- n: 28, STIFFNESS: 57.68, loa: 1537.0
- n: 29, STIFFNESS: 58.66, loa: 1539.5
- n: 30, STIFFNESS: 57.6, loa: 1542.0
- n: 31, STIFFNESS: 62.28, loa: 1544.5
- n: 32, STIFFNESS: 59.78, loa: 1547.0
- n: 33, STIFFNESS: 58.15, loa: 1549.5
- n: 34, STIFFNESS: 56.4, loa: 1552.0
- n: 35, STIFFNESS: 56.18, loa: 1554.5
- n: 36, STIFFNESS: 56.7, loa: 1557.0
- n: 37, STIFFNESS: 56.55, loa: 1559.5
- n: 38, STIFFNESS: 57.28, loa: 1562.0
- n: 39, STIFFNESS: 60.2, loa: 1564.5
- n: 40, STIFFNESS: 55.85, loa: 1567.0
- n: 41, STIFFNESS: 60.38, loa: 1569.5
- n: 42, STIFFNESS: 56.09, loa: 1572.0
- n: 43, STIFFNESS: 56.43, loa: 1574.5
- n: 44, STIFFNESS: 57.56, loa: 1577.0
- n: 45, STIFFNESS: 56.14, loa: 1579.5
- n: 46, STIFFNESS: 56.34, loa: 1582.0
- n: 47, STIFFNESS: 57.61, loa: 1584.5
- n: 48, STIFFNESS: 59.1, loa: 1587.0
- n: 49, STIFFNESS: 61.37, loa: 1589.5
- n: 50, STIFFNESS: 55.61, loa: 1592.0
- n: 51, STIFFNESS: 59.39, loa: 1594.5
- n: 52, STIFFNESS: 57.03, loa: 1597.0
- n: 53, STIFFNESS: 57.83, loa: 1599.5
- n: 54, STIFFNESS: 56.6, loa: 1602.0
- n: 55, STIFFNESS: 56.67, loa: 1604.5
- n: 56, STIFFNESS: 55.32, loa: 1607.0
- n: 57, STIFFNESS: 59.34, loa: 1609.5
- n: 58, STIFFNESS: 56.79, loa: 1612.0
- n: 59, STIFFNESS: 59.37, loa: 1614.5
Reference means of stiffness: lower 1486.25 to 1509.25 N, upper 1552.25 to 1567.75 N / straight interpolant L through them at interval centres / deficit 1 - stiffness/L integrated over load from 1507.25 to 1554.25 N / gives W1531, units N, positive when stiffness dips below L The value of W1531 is 3.22 N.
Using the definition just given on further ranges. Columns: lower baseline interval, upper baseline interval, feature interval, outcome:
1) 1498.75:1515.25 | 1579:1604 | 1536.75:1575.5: -3.6 N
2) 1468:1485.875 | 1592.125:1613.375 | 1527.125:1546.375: -0.5 N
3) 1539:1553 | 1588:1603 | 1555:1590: 0.5 N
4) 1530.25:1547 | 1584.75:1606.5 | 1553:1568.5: 0.4 N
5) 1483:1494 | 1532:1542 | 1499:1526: 4.2 N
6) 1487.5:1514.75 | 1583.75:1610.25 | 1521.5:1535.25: -1.3 N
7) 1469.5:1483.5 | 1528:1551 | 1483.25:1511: 1.2 N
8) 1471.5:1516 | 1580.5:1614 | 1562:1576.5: -0.4 N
